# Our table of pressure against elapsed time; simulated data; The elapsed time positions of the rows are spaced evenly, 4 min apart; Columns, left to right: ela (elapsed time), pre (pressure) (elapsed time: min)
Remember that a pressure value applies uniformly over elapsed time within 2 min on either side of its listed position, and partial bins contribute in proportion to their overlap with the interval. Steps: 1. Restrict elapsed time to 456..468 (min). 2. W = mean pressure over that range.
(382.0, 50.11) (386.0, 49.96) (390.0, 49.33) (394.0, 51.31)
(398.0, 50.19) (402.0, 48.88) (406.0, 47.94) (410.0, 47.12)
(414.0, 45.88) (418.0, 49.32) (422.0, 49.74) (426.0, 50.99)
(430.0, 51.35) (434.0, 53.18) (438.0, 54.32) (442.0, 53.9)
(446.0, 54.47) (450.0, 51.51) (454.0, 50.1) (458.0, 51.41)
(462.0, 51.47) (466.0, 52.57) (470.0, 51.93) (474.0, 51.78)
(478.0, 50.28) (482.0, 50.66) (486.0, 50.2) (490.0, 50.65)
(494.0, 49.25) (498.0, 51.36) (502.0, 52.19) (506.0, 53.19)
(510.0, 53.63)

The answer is 51.8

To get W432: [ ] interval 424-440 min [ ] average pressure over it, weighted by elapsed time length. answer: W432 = 52.5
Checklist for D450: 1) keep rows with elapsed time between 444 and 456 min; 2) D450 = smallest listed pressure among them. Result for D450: 50.1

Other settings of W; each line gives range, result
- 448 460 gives 51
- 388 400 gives 50.3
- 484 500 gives 50.4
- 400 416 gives 47.5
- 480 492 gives 50.5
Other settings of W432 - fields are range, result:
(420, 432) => 50.7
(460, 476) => 51.9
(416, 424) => 49.5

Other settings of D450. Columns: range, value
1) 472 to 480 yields 50.28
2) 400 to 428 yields 45.88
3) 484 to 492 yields 50.2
